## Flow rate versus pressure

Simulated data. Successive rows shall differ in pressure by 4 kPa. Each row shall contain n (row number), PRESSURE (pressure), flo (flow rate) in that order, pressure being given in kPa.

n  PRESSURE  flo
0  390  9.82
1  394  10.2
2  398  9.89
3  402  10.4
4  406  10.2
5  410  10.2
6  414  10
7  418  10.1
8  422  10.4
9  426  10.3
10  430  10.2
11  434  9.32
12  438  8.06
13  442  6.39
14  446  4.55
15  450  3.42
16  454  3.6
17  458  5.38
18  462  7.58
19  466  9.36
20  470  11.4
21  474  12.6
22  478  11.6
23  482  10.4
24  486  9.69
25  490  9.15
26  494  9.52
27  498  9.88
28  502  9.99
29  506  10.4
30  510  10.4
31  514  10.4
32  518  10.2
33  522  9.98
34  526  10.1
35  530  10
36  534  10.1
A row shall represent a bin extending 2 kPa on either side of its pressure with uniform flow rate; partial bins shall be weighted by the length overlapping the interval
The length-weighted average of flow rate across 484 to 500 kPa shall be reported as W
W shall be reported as 9.56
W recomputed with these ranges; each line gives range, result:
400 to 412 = 10.3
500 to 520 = 10.3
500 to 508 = 10.2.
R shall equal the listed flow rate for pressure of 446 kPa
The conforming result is 4.55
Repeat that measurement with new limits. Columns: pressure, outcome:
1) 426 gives 10.3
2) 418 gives 10.1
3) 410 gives 10.2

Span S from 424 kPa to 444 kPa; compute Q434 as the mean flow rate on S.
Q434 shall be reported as 8.85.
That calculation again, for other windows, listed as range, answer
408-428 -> 10.2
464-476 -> 11.1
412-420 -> 10.1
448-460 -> 4.13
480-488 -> 10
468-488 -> 11.1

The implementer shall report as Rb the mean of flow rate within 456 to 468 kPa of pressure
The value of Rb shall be 7.44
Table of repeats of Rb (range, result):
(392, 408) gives 10.2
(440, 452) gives 4.79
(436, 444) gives 7.22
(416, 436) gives 10.1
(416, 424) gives 10.2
